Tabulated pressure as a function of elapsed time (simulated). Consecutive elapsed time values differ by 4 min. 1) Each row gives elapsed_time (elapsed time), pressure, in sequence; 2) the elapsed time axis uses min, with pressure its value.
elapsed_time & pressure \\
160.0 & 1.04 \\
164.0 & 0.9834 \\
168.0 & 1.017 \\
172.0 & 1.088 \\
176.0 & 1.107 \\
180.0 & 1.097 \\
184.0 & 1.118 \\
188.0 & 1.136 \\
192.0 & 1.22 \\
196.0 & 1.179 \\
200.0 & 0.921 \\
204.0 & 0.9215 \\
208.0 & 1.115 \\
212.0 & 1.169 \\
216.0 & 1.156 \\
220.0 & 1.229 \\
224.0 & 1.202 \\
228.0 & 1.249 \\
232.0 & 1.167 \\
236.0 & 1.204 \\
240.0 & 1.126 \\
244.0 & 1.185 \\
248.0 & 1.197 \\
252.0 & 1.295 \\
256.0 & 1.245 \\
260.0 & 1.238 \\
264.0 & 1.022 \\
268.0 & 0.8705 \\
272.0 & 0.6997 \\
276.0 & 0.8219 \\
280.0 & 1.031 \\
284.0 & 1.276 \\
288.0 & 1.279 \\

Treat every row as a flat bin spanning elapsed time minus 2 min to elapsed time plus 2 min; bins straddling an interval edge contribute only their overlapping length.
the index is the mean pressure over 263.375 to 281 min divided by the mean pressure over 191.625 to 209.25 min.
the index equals 0.8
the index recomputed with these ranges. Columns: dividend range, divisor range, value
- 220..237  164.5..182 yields 1.13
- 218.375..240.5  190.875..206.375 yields 1.14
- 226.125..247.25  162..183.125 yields 1.12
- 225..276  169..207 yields 1.03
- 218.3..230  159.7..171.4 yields 1.20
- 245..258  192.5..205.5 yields 1.20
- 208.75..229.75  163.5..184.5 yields 1.12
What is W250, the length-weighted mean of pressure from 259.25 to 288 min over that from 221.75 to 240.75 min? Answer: 0.84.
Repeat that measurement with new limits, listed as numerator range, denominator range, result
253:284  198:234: 0.90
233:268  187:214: 1.07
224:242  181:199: 1.04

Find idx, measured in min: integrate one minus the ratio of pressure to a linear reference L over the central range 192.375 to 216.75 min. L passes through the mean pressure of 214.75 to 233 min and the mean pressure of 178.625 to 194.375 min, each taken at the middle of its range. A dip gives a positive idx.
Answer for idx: 1.9 min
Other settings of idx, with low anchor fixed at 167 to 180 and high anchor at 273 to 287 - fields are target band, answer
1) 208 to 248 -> -4.8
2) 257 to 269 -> -0.4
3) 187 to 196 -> -0.9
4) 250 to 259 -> -1.9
